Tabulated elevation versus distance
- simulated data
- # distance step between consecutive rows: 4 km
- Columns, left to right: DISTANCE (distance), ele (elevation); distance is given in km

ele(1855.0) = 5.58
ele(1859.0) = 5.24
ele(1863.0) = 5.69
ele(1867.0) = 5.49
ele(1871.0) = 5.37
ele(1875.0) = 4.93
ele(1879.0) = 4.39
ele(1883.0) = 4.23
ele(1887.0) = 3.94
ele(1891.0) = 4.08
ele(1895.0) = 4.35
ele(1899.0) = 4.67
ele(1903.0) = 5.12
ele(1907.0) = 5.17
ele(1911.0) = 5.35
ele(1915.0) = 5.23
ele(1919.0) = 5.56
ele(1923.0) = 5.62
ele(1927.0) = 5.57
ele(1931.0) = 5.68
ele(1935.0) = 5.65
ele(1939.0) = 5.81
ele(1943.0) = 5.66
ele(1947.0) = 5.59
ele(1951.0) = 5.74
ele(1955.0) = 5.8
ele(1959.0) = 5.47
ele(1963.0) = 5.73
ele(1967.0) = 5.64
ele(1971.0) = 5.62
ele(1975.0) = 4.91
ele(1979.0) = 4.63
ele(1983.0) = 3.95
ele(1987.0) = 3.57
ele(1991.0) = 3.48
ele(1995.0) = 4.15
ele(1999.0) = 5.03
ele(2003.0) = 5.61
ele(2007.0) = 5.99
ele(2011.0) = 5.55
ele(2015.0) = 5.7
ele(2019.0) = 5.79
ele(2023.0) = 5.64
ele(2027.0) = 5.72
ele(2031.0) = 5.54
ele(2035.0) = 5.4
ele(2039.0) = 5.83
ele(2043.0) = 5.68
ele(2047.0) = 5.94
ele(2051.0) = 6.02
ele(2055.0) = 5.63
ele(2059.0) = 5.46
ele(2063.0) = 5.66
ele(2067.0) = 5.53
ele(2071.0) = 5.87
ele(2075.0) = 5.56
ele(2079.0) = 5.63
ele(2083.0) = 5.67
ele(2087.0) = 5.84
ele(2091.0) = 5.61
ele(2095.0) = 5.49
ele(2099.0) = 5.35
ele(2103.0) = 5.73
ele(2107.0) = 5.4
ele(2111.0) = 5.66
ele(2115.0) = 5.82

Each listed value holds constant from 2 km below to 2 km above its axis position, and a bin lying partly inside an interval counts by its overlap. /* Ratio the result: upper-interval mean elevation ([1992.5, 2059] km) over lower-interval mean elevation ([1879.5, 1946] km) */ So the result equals 1.09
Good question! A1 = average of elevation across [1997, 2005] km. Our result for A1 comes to 5.32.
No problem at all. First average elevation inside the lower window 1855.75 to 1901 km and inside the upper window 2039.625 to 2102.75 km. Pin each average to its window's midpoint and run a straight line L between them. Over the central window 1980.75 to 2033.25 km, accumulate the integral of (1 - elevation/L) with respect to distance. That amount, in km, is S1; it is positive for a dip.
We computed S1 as 3.2 km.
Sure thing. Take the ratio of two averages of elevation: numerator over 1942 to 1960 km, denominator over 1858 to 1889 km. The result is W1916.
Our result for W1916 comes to 1.2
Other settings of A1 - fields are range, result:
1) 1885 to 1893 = 4.01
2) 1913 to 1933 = 5.53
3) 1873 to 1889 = 4.37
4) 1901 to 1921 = 5.29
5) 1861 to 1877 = 5.37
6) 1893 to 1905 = 4.71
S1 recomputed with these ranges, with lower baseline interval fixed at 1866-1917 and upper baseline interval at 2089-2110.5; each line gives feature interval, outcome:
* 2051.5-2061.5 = -0.47 km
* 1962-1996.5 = 3.27 km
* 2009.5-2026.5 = -1.44 km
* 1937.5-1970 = -4.37 km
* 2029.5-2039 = -0.45 km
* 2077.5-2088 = -0.46 km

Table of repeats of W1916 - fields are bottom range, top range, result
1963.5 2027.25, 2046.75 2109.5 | 1.12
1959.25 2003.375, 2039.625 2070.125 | 1.20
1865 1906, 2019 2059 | 1.22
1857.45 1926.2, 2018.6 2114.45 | 1.14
